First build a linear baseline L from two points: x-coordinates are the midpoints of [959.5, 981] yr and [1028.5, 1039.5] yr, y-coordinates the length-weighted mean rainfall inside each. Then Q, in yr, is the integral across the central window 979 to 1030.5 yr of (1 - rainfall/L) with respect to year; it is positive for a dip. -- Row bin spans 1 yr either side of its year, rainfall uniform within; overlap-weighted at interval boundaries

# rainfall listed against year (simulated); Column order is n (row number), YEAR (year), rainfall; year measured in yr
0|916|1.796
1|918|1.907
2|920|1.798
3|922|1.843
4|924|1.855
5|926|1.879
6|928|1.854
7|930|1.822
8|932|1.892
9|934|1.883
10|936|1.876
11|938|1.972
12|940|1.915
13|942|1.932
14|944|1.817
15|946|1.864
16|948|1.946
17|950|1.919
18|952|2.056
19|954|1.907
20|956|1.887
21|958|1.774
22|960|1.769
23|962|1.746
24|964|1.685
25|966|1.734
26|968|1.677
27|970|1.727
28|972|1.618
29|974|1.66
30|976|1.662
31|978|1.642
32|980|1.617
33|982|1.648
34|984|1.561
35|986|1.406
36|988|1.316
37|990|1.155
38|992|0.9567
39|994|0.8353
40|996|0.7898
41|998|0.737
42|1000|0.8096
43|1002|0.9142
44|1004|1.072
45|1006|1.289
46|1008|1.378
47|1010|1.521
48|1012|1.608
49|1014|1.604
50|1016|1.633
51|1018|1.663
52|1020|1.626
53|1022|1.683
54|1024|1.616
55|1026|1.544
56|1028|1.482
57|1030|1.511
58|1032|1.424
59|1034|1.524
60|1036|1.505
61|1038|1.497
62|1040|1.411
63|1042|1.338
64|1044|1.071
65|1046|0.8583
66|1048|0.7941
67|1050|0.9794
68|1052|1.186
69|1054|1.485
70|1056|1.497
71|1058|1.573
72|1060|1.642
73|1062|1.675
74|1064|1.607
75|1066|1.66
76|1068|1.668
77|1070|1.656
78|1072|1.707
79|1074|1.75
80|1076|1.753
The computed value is 7.48 yr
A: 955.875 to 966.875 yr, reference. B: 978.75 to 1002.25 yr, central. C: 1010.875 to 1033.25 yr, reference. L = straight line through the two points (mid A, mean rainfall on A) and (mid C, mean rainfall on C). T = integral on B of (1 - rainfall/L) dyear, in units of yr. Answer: 7.3 yr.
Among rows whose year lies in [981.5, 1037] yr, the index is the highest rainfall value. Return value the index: 1.683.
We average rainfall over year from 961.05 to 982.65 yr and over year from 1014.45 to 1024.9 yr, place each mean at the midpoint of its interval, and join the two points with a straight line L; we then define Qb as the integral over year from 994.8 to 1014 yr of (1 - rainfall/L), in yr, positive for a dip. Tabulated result 5.87 yr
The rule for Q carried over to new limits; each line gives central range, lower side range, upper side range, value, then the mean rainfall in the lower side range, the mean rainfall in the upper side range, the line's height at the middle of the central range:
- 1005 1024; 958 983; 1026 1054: -1.7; 1.69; 1.29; 1.44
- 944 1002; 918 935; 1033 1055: 3.4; 1.86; 1.24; 1.61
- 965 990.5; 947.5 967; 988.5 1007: -3.5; 1.84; 0.961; 1.39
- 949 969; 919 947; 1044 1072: -0.4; 1.87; 1.4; 1.77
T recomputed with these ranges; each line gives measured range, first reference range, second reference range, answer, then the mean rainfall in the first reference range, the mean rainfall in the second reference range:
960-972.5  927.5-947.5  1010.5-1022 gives 0.6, 1.89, 1.63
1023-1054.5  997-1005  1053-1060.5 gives -0.4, 0.883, 1.54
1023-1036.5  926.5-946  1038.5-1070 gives -0.3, 1.88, 1.37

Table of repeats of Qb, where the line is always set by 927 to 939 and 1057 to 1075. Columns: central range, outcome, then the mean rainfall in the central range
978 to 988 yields 1.43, 1.54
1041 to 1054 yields 4.76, 1.07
